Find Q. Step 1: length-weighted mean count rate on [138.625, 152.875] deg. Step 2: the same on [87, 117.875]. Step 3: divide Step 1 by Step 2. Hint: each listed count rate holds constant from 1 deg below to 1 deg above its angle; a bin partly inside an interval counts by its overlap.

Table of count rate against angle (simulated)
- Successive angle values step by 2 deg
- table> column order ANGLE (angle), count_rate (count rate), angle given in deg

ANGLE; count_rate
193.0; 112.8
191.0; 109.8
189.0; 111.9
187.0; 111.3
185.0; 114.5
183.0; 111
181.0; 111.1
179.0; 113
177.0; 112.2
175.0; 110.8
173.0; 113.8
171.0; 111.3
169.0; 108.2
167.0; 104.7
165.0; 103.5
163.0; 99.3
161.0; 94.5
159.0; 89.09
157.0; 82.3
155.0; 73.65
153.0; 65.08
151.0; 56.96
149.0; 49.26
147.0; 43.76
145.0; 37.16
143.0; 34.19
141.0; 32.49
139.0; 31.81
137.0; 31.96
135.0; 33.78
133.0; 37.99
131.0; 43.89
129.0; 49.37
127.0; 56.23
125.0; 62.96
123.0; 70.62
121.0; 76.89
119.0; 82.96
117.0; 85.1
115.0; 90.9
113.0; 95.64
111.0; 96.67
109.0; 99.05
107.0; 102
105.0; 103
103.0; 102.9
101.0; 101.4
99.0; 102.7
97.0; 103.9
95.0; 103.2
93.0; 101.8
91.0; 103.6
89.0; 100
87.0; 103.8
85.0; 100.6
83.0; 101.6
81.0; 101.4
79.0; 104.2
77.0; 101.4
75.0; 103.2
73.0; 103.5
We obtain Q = 0.43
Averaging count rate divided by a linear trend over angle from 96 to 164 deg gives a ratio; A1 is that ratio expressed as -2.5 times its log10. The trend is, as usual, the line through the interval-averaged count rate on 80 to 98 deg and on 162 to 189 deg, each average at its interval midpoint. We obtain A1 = 0.427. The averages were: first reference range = 102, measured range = 71.2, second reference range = 110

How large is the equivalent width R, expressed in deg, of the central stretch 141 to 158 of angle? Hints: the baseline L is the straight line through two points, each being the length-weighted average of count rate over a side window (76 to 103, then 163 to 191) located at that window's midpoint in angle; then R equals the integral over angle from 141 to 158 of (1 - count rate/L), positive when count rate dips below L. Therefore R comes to 8.5 deg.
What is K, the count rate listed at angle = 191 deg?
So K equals 109.8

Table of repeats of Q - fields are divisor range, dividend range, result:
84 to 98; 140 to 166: 0.65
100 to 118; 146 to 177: 0.90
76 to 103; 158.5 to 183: 1.04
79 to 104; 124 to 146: 0.40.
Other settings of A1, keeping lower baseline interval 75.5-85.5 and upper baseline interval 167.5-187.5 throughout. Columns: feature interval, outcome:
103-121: 0.12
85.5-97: 0.01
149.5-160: 0.45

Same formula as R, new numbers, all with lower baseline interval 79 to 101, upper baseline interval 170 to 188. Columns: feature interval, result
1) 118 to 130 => 4.5 deg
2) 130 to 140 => 6.7 deg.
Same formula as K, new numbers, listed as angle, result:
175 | 110.8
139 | 31.81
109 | 99.05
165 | 103.5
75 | 103.2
